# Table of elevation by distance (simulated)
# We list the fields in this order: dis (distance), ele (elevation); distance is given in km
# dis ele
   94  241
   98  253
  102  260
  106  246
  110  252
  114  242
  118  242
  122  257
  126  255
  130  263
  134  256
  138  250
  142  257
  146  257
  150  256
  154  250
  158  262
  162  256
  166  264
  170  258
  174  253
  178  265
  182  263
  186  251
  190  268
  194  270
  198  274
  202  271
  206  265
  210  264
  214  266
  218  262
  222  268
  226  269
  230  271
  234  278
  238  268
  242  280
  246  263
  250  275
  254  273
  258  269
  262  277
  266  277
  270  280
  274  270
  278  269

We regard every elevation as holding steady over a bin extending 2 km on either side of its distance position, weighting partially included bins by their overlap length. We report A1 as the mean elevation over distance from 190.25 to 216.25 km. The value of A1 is 268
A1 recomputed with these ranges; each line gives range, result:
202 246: 269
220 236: 272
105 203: 258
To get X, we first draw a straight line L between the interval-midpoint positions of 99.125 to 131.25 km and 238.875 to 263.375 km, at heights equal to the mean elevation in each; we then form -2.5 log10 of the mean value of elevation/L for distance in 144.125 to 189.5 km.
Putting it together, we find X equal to 0.01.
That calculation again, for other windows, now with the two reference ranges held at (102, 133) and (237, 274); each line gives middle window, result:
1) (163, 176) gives 0.01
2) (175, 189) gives 0.01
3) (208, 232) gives 0.01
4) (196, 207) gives -0.02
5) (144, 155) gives 0.01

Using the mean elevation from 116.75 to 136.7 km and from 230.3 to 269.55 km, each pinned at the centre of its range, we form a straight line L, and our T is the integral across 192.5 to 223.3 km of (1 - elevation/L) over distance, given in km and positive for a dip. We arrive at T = -0.04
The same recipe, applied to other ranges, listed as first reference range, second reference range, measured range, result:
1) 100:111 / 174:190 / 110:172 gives 0.28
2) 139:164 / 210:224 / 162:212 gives -0.48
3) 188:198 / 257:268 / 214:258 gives 0.42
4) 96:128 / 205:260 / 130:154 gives 0.01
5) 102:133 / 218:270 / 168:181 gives 0.10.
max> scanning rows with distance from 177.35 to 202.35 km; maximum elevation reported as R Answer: 274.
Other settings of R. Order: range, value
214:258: 280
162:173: 264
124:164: 263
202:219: 271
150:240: 278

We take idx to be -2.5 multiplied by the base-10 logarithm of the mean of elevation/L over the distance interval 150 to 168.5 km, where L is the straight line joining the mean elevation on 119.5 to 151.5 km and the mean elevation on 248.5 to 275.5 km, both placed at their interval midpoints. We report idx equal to 0.01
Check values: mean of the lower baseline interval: 256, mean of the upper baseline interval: 274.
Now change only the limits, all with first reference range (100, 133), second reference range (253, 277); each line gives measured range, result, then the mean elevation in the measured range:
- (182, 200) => -0.009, 265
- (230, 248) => -0.007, 272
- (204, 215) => 0.004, 265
